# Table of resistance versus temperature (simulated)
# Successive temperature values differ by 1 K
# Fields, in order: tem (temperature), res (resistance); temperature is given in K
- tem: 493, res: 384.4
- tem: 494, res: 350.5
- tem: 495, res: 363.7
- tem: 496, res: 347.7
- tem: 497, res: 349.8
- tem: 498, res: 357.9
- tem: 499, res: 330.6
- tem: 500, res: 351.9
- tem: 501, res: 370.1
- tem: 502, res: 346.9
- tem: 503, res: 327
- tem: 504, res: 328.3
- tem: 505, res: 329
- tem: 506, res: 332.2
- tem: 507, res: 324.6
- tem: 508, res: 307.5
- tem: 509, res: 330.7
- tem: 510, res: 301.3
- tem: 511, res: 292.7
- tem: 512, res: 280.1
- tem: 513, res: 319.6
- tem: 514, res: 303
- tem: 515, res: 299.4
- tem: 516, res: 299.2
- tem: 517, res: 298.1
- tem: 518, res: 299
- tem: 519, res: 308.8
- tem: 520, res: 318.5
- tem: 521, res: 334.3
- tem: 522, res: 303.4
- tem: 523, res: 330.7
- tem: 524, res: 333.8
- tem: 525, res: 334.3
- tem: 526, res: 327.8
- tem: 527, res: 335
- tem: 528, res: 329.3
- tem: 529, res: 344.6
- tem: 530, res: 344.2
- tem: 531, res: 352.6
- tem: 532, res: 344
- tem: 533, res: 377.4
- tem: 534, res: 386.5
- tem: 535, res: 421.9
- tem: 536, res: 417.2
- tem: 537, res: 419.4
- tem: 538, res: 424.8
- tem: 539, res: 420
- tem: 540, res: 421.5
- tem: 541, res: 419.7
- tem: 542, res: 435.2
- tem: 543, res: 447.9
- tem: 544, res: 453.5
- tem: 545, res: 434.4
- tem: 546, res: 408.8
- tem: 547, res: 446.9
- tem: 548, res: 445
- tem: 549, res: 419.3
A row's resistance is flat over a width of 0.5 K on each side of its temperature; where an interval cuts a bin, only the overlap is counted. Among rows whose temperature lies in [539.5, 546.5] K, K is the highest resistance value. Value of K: 453.5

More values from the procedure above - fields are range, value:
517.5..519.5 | 308.8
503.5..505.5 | 329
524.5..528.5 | 335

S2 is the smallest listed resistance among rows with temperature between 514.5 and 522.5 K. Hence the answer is 298.1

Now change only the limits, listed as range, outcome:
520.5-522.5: 303.4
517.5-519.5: 299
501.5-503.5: 327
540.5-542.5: 419.7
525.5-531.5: 327.8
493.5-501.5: 330.6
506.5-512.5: 280.1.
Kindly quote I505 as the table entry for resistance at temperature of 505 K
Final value 329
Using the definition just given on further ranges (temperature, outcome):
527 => 335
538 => 424.8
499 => 330.6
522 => 303.4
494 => 350.5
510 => 301.3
